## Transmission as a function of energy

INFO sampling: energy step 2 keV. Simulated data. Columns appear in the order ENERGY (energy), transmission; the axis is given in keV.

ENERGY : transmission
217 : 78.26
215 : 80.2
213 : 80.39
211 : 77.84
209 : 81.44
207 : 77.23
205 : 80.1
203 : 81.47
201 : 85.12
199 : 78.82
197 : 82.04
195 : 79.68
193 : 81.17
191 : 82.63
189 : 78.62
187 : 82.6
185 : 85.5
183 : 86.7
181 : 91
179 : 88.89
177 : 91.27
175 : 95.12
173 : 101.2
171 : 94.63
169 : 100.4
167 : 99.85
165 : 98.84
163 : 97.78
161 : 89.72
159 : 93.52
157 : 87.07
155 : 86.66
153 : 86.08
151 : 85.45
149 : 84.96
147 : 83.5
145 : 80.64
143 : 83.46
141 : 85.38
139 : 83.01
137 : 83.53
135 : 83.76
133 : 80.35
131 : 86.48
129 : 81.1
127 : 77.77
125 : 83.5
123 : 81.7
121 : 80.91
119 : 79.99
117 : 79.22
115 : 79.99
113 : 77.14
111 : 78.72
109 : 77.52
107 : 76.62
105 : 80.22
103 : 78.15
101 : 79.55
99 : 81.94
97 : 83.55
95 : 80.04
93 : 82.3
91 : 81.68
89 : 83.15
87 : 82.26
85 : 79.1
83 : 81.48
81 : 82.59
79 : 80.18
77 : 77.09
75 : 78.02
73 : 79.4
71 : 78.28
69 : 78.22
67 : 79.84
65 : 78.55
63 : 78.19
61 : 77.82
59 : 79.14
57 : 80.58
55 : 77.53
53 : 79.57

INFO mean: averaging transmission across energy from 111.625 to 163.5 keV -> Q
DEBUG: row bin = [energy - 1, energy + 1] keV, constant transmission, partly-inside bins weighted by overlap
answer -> 83.8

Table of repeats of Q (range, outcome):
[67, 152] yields 81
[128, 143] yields 83.4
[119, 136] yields 81.8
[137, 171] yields 89.1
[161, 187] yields 93.6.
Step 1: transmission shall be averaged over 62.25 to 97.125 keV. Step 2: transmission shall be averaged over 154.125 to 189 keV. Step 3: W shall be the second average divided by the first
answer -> 1.15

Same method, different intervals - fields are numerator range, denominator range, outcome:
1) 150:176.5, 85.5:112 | 1.16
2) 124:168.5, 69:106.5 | 1.08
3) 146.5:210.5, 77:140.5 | 1.08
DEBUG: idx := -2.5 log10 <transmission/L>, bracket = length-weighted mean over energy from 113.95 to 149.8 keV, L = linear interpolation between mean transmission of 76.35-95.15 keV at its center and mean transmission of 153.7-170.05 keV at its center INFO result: 0.09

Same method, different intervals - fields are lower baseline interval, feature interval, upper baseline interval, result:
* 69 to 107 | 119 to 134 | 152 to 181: 0.07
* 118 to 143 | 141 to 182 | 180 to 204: -0.10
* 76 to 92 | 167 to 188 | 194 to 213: -0.15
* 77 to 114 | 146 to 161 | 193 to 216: -0.09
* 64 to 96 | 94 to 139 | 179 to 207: 0.01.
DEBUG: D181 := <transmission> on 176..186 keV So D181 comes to 88.7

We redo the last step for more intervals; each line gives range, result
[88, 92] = 82.4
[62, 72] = 78.6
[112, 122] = 79.5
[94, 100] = 81.8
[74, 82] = 79.5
